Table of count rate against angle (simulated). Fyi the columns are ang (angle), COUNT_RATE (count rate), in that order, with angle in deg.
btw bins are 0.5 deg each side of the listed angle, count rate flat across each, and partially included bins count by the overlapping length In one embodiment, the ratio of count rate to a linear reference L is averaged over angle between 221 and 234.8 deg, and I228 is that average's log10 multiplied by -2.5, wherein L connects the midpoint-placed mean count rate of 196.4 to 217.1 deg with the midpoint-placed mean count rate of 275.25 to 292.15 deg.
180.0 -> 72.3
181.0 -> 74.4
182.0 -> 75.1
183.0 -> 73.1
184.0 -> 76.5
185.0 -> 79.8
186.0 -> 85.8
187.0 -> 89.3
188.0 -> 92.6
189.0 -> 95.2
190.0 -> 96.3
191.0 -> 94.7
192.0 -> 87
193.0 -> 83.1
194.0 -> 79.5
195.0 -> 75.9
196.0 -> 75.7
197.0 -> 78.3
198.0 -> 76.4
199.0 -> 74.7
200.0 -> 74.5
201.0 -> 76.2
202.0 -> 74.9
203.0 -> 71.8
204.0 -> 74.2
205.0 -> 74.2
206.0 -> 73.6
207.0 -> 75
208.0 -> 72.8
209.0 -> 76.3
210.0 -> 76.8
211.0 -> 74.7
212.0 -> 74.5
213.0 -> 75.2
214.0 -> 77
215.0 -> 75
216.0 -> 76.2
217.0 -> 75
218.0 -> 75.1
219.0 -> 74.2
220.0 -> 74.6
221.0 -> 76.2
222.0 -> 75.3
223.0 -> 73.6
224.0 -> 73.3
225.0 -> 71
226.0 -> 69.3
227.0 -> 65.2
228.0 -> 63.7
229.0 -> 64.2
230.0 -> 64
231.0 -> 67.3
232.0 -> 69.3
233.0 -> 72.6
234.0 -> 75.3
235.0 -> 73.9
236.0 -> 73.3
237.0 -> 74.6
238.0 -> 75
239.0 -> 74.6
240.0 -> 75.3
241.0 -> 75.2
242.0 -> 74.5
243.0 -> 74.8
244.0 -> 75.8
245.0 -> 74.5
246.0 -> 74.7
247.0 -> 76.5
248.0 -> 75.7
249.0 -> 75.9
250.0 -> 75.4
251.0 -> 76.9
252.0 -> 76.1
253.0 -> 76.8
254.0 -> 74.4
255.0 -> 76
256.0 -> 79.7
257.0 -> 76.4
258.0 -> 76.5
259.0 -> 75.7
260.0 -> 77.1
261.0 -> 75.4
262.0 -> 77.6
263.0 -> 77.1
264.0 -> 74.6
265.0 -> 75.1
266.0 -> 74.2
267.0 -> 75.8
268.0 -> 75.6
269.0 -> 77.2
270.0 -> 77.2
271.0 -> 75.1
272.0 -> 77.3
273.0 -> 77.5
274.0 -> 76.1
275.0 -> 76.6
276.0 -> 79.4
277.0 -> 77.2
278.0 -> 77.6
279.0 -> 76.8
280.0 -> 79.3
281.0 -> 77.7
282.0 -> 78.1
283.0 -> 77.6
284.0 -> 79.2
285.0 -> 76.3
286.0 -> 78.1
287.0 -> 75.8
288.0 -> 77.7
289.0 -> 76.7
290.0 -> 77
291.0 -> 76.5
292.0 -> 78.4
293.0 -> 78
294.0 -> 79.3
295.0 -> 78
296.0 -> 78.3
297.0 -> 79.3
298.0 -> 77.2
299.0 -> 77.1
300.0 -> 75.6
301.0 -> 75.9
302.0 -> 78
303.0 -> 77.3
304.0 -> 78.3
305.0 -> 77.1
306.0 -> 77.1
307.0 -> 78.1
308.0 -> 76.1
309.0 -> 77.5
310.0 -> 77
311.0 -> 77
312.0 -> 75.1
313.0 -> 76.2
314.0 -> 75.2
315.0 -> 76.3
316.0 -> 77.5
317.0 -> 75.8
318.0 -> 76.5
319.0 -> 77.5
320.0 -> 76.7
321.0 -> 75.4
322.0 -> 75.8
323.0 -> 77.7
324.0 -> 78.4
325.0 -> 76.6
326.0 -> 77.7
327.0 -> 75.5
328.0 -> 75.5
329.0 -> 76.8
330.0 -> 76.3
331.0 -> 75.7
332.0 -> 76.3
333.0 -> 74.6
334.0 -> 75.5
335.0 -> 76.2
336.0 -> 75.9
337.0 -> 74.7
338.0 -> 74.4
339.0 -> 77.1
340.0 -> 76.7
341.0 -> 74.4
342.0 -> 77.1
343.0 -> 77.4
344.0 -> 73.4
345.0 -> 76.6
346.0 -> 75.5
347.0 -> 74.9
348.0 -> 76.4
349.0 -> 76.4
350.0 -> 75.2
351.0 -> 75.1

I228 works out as 0.09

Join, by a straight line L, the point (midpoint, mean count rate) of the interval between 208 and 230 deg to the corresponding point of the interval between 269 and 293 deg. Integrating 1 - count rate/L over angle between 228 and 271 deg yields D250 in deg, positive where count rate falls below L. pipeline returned 0.31 deg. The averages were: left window 72.9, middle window 74.6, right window 77.4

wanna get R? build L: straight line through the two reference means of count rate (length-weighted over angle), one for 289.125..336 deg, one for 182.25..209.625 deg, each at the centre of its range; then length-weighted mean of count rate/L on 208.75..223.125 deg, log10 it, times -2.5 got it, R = 0.056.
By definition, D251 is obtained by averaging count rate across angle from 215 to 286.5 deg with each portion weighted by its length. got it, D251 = 74.9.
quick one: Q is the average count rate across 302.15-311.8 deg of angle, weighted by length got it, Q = 77.2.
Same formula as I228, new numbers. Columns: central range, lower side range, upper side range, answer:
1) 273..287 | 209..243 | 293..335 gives -0.03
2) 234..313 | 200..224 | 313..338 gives -0.01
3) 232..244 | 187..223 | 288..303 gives 0.05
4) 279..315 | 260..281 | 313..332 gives -0.01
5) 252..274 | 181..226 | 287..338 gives 0.01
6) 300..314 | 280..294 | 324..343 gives 0.00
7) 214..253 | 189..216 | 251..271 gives 0.05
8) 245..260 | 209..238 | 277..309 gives -0.02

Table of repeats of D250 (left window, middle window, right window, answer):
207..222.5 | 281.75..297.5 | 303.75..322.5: -0.3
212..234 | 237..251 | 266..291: -0.3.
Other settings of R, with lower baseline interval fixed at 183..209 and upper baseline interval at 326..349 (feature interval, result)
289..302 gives -0.006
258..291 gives 0.012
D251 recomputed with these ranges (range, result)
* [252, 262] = 76.5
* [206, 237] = 72.7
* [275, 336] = 77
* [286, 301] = 77.5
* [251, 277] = 76.4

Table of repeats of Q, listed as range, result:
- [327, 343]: 75.9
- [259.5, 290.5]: 76.9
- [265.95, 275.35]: 76.4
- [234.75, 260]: 75.6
